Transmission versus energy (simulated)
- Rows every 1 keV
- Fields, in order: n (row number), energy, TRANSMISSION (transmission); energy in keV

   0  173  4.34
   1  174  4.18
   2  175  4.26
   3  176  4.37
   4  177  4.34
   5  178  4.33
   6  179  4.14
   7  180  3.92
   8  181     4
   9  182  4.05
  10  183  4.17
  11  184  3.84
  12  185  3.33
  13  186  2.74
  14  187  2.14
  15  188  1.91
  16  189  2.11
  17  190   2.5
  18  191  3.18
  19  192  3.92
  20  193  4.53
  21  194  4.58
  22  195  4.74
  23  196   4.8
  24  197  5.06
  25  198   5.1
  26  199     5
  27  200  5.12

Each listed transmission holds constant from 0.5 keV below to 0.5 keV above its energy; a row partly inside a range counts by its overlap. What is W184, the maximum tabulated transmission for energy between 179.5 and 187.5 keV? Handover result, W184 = 4.17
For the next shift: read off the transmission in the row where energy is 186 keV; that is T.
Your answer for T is 2.74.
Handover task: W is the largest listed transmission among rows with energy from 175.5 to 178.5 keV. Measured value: 4.37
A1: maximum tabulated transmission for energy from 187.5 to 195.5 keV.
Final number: 4.74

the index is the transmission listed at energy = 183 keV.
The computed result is 4.17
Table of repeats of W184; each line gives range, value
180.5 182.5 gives 4.05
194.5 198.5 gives 5.1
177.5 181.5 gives 4.33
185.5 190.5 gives 2.74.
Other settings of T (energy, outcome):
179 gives 4.14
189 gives 2.11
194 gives 4.58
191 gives 3.18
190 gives 2.5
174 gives 4.18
